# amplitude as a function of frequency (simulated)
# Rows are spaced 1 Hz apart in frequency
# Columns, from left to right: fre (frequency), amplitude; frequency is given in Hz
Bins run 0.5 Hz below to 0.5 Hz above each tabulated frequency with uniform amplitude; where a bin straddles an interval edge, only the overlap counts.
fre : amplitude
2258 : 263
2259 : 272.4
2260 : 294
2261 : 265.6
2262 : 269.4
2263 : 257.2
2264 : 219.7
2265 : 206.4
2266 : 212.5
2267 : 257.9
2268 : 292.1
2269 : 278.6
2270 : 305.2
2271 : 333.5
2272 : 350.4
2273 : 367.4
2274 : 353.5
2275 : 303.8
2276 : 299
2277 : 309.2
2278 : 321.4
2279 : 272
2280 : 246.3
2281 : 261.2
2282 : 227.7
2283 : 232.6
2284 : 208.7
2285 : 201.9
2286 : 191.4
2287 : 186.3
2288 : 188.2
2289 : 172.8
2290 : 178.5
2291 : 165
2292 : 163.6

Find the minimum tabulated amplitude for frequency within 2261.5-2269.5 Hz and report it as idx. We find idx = 206.4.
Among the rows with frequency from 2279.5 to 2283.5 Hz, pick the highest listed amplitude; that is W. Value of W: 261.2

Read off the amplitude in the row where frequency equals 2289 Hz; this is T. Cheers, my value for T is 172.8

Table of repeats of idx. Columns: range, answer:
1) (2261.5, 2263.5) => 257.2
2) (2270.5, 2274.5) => 333.5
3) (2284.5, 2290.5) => 172.8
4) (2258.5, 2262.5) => 265.6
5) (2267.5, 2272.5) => 278.6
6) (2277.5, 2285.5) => 201.9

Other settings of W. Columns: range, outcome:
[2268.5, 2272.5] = 350.4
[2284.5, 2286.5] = 201.9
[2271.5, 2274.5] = 367.4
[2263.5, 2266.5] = 219.7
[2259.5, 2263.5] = 294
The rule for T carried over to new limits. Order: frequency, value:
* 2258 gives 263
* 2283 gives 232.6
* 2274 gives 353.5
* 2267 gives 257.9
